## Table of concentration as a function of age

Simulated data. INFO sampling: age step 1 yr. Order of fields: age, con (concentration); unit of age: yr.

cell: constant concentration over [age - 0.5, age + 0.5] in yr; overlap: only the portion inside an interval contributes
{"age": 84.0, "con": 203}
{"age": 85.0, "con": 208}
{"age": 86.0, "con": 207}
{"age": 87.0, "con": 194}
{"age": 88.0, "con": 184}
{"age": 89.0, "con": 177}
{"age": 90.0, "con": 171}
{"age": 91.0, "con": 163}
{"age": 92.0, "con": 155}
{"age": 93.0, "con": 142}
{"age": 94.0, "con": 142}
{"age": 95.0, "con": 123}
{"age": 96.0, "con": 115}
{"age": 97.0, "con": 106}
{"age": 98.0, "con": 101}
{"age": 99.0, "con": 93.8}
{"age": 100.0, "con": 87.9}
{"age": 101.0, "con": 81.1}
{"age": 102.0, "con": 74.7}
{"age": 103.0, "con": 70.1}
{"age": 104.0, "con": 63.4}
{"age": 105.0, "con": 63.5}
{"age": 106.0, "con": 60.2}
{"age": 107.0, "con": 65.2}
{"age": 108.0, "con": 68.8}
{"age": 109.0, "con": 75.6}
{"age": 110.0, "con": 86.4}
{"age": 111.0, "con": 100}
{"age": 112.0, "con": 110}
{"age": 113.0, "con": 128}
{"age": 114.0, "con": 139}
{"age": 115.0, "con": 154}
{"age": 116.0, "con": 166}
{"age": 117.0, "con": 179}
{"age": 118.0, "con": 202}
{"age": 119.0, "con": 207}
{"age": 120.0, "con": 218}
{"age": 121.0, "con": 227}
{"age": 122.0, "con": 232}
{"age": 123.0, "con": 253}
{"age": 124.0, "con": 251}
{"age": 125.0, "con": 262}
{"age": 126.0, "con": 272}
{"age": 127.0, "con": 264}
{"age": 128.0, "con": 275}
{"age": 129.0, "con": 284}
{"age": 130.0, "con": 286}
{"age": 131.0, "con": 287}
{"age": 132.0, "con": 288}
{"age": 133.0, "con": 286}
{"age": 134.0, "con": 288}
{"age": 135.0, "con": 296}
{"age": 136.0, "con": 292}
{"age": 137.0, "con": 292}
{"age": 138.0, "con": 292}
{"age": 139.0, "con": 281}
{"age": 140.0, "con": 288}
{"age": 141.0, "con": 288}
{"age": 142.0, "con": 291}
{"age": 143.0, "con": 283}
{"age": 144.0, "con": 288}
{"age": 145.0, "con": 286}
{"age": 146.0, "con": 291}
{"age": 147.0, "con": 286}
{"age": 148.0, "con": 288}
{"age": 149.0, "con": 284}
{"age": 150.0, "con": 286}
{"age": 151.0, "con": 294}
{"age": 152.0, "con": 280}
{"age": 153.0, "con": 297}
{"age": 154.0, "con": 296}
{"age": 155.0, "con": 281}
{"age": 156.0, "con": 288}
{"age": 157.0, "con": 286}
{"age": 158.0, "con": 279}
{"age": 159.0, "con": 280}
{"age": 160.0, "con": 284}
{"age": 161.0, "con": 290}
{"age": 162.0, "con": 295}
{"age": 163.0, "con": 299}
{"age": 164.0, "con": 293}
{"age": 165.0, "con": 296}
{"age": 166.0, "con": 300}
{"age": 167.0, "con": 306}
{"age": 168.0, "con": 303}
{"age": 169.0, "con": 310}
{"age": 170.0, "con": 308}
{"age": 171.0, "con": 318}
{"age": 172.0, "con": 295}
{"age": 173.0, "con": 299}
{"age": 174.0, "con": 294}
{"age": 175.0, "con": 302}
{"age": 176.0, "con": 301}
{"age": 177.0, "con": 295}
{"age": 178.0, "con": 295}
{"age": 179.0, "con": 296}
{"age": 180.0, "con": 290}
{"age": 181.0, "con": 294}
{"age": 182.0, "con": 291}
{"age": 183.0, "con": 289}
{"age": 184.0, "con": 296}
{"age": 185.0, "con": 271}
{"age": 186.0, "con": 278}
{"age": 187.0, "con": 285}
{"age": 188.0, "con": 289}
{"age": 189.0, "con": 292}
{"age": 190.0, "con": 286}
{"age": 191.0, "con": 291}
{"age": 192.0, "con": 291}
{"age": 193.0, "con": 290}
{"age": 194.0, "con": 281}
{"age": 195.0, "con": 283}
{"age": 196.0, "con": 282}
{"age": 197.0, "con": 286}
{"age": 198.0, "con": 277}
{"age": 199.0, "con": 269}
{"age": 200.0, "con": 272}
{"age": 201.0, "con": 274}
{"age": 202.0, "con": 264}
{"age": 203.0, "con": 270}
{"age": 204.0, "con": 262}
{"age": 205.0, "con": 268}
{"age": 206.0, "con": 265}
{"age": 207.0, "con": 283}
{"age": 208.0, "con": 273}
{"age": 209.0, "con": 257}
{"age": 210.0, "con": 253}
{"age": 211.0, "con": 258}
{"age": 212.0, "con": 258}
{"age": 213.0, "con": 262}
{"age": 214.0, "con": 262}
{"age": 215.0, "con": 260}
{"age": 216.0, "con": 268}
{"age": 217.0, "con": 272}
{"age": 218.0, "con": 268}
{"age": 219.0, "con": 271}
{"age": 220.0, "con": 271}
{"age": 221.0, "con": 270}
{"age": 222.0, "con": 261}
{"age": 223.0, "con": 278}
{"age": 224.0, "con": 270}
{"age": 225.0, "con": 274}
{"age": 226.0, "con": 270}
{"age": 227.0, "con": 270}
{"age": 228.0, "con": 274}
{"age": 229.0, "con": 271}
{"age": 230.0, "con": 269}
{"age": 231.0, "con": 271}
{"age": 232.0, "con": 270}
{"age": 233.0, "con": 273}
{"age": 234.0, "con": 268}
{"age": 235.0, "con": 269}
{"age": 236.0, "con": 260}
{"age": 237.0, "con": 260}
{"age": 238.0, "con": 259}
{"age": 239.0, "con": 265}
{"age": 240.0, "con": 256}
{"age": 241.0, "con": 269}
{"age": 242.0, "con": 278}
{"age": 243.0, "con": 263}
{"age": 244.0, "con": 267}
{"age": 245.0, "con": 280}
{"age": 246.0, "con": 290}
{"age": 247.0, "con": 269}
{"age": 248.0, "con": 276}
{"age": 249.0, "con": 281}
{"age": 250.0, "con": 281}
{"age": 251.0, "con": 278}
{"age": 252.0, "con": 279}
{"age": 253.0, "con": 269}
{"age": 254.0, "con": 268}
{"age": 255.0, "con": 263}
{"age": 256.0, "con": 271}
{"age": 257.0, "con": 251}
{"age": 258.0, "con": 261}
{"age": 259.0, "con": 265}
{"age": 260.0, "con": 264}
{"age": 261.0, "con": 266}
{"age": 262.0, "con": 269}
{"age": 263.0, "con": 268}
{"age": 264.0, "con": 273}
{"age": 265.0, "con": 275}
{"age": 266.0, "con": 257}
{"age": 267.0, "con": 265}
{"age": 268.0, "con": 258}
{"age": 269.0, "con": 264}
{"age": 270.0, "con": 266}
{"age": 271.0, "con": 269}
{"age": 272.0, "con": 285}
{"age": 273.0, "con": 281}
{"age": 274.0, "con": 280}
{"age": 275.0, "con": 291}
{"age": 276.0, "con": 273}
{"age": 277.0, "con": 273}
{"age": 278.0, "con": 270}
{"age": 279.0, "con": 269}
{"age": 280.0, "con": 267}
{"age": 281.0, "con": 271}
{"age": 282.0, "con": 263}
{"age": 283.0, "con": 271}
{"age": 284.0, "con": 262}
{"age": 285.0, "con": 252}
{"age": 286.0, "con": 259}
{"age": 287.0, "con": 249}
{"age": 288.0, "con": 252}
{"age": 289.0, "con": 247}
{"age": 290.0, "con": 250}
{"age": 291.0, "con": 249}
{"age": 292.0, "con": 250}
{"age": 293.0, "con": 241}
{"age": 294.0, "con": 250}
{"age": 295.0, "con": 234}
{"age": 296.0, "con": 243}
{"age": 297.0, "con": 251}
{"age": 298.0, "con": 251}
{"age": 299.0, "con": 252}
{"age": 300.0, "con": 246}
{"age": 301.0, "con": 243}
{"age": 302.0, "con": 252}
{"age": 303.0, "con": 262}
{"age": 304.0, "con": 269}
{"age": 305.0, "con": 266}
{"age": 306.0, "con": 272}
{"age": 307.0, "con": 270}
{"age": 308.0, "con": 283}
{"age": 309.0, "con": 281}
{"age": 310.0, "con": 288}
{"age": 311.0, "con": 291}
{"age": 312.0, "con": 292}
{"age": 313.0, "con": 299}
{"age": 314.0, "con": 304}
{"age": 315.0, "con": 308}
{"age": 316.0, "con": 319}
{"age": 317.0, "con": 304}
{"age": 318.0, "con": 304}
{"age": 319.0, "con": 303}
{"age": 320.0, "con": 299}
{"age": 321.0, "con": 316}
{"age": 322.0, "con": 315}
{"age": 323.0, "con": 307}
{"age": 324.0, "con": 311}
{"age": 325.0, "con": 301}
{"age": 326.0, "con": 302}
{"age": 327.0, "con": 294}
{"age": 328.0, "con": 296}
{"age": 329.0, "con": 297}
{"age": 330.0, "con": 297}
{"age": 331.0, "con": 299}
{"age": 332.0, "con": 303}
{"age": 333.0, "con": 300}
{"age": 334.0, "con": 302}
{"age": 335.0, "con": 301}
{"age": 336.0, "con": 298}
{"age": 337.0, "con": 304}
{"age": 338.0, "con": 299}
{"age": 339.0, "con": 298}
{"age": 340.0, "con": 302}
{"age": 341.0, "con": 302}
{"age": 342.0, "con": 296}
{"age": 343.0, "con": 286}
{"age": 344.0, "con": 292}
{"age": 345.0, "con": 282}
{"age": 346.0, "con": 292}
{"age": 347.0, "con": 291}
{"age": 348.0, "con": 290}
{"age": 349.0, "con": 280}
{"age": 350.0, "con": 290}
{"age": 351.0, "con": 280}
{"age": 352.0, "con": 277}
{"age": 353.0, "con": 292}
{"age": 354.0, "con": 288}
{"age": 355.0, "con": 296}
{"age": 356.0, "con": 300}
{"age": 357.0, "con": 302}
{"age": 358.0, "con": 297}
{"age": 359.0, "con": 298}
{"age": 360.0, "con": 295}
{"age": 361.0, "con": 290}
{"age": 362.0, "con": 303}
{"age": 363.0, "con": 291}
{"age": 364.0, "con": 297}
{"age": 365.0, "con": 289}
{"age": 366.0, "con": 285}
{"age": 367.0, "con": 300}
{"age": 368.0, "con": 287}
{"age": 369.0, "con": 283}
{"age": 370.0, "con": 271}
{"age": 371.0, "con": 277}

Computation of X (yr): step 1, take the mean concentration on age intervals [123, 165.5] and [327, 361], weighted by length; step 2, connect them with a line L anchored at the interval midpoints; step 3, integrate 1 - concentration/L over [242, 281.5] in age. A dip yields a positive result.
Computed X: 2.7 yr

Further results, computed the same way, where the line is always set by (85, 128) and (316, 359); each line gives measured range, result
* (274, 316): 0.7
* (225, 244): -2.9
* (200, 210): -2.6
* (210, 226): -3.2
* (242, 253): -1.6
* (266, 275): -0.6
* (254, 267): -0.9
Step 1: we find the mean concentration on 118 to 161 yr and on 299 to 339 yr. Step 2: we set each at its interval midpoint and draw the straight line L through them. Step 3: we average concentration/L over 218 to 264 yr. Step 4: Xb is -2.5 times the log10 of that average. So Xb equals 0.06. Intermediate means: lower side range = 277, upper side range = 292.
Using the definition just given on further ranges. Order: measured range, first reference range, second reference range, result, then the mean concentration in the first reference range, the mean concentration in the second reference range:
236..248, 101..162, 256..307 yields -0.07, 229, 262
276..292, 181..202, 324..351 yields 0.12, 283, 296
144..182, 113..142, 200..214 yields -0.14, 250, 265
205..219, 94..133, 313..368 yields -0.20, 162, 297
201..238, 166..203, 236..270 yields 0.05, 290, 268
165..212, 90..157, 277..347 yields -0.22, 207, 280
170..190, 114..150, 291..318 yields -0.11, 262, 270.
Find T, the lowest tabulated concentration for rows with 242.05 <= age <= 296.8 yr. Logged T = 234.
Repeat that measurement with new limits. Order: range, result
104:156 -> 60.2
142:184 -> 279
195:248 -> 253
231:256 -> 256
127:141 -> 264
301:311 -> 243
